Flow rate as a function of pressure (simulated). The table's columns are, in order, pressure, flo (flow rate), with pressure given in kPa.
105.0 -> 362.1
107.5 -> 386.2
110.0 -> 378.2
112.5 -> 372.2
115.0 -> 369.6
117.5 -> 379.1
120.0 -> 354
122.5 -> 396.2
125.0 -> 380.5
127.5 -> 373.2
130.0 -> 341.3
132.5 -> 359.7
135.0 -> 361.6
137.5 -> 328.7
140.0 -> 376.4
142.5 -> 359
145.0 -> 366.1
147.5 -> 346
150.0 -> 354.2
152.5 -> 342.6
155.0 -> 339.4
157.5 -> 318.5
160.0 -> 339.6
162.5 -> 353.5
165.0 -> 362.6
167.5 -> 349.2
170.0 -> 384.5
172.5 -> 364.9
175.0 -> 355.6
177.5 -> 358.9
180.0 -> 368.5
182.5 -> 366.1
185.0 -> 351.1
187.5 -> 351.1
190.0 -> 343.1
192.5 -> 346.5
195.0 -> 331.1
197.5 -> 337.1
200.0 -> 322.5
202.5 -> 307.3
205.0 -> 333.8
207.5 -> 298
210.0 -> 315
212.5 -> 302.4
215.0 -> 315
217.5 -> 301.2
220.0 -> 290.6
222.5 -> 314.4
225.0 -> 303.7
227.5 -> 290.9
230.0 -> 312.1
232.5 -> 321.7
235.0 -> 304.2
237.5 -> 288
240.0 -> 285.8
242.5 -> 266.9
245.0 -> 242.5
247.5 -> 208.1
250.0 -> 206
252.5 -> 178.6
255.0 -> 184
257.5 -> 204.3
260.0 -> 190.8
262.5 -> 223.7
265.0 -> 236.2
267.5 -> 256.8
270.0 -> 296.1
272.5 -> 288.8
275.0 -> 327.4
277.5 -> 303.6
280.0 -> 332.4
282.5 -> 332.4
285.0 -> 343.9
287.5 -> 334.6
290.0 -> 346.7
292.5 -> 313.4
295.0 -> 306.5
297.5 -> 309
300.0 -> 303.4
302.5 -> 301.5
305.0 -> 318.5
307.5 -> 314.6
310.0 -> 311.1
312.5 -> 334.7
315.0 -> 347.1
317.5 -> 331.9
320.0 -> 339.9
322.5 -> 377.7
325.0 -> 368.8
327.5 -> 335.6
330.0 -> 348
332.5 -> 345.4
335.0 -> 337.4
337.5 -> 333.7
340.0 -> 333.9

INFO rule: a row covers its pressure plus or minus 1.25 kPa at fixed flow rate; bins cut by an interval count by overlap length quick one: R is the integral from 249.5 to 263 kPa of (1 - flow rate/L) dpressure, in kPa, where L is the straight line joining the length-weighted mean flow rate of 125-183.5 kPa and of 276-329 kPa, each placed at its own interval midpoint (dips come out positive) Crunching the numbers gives 5.7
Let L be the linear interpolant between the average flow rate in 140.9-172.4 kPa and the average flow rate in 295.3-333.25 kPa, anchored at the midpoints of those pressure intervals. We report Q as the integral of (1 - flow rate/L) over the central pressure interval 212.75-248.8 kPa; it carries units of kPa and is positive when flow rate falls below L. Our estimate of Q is 5.6 kPa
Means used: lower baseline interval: 352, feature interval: 289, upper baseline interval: 332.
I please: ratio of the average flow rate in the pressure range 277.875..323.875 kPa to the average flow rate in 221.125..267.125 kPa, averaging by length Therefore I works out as 1.29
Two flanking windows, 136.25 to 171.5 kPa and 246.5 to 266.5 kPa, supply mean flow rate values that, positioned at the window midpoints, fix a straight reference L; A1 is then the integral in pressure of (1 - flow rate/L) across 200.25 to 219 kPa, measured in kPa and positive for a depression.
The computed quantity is -2.7 kPa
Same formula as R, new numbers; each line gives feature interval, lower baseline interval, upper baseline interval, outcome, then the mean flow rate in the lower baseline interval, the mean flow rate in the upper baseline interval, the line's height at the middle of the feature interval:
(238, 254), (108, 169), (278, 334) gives 5.07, 359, 331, 341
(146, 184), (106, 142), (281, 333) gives 0.65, 368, 331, 360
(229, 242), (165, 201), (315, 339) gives 1.87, 353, 346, 350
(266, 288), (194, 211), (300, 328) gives 1.19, 321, 333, 329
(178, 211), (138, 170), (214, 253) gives -2.35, 351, 279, 314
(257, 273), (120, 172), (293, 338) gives 4.56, 357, 331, 339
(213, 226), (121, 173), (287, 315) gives 1.30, 357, 318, 339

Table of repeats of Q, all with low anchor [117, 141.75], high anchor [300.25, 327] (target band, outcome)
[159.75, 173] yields -0.1 kPa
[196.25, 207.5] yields 1.0 kPa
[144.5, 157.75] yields 0.6 kPa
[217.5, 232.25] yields 1.9 kPa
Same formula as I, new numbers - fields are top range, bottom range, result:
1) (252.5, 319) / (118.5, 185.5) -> 0.82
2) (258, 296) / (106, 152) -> 0.80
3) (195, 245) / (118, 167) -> 0.86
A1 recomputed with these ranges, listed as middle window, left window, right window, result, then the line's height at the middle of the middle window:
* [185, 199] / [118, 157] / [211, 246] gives -0.9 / 321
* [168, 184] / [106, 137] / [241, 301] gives -1.5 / 334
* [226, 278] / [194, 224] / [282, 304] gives 9.8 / 317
